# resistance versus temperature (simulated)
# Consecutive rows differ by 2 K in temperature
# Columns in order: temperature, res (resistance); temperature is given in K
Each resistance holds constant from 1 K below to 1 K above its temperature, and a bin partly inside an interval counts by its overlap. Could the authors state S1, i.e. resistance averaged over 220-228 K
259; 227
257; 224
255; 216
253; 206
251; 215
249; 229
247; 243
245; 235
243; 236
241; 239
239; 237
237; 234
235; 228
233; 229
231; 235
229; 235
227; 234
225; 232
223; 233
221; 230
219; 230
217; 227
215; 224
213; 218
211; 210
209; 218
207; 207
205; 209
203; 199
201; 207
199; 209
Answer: 232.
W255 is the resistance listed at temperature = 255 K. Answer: 216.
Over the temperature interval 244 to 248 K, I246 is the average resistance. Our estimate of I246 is 239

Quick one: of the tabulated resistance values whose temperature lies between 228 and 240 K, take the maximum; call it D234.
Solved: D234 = 237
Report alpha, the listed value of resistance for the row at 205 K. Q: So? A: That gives 209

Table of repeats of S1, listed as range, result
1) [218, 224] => 231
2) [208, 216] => 218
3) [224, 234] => 233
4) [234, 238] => 231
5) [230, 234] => 232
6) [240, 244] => 238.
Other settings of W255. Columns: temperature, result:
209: 218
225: 232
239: 237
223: 233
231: 235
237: 234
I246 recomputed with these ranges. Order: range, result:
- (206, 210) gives 212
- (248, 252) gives 222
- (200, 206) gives 205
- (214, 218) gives 226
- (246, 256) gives 222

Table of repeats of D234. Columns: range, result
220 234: 235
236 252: 243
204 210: 218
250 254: 215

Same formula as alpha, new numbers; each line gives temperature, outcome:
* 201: 207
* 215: 224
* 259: 227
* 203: 199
